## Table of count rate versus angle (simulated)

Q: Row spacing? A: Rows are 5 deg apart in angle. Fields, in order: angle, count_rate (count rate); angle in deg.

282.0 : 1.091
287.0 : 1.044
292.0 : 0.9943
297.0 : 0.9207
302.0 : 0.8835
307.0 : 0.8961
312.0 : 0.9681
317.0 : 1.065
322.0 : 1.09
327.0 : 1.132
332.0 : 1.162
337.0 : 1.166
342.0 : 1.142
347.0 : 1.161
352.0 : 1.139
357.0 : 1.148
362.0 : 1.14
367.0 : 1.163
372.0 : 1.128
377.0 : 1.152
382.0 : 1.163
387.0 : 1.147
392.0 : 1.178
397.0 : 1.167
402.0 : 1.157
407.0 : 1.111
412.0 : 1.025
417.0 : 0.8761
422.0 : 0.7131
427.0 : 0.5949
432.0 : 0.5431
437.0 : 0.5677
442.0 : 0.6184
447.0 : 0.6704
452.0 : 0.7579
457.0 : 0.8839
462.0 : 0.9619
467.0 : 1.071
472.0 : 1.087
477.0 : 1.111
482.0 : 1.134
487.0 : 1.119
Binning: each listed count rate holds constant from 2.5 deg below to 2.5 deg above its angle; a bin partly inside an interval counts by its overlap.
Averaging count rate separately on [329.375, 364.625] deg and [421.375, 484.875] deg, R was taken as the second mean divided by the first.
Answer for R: 0.72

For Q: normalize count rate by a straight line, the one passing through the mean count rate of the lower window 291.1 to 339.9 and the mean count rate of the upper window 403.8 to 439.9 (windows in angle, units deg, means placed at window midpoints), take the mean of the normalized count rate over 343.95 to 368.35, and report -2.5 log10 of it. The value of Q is -0.22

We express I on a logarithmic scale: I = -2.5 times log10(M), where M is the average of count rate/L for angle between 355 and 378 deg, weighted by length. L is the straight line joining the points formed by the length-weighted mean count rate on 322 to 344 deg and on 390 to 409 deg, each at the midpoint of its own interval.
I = 0.00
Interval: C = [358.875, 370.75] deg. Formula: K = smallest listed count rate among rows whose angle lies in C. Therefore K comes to 1.14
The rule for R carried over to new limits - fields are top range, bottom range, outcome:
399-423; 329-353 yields 0.86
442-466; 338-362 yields 0.71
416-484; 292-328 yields 0.83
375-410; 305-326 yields 1.13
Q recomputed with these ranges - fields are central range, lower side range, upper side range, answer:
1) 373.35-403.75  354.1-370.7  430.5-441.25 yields -0.23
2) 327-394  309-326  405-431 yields -0.20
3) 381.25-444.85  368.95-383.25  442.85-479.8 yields 0.17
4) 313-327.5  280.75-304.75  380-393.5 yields -0.05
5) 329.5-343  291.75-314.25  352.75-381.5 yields -0.12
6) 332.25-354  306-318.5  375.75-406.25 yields -0.10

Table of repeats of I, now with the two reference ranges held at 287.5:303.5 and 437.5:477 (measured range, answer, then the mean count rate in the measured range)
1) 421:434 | 0.401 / 0.609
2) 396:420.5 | -0.175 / 1.05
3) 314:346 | -0.205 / 1.13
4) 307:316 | -0.026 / 0.964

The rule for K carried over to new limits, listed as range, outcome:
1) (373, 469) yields 0.5431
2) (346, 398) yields 1.128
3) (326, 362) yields 1.132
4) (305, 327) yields 0.8961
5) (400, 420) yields 0.8761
